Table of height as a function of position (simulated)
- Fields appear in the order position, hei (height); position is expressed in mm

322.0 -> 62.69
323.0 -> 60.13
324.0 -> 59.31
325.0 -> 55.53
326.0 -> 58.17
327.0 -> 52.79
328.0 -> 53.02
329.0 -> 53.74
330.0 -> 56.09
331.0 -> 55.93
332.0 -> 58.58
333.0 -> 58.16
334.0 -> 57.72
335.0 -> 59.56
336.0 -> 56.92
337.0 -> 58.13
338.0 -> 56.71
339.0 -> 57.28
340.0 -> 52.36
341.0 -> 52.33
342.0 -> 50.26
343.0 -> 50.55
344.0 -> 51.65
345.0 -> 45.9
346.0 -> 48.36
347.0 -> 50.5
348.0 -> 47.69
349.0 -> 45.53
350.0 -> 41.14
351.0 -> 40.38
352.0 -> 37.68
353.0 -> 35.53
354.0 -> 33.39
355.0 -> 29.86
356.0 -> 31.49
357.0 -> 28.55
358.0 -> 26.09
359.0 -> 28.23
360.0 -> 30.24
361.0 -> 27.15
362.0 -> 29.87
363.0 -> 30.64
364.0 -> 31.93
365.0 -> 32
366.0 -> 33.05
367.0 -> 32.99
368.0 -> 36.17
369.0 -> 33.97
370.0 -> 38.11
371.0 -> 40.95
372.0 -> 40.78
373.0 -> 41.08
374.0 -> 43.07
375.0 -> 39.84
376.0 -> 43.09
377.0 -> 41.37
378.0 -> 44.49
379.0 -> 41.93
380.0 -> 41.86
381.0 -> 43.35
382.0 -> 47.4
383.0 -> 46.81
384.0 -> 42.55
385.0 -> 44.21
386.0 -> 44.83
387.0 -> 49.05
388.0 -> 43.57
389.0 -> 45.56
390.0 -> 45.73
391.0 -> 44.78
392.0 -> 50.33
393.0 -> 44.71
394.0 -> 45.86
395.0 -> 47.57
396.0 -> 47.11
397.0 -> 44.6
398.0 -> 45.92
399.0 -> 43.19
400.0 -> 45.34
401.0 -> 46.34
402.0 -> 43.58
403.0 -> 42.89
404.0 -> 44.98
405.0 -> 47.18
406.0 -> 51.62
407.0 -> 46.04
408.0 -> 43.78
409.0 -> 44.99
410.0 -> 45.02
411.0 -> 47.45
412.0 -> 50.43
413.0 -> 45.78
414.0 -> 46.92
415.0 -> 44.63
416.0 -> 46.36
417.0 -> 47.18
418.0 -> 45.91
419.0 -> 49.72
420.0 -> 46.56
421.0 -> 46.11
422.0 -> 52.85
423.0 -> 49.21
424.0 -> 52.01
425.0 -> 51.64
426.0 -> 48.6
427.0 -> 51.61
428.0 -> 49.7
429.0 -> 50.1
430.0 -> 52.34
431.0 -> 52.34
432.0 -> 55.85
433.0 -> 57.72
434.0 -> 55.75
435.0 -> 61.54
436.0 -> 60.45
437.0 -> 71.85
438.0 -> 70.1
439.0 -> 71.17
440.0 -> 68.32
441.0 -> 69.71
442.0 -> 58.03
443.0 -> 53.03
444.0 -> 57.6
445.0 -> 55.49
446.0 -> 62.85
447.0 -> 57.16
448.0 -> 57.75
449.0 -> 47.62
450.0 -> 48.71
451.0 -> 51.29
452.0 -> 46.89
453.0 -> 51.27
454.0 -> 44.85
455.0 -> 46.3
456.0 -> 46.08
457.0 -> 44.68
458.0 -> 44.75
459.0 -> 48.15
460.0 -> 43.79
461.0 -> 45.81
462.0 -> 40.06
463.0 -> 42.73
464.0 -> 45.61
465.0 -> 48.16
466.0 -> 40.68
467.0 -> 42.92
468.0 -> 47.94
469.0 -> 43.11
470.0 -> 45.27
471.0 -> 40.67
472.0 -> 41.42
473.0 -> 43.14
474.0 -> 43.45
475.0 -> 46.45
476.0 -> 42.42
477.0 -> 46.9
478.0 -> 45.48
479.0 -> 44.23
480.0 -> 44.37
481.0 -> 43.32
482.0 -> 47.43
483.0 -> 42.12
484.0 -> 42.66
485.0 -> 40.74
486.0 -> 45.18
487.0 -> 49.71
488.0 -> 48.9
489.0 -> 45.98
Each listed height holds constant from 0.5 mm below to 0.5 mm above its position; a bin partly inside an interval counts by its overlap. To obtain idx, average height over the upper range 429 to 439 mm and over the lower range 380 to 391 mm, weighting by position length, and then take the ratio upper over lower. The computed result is 1.33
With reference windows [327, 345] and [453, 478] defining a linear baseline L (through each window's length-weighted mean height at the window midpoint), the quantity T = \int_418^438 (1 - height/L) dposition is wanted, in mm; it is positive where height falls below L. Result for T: -2.6 mm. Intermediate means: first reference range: 54.9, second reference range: 44.5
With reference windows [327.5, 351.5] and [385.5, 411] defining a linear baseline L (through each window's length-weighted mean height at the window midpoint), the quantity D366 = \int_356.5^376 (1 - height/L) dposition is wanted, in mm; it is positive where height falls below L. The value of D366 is 5.99 mm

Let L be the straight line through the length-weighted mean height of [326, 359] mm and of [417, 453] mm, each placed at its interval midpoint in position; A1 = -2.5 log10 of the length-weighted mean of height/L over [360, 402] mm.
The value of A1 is 0.225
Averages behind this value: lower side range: 47.8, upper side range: 55.2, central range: 41.4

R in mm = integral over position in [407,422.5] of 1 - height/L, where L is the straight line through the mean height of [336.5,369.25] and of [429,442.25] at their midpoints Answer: 2.6 mm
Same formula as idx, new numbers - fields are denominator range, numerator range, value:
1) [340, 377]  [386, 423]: 1.20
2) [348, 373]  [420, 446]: 1.65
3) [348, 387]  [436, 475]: 1.35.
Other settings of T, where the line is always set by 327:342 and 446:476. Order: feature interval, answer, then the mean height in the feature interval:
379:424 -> 4.1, 46.2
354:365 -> 4.9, 29.7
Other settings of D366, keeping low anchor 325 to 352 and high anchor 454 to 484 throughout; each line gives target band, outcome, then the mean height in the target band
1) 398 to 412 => 0.74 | 45.8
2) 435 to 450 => -4.90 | 61.1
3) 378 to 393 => 1.34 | 45.1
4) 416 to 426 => -0.32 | 48.9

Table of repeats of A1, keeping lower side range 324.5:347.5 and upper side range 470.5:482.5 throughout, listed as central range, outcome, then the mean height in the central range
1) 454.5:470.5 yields 0.01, 44.8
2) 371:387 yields 0.18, 43.2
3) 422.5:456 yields -0.19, 55.6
